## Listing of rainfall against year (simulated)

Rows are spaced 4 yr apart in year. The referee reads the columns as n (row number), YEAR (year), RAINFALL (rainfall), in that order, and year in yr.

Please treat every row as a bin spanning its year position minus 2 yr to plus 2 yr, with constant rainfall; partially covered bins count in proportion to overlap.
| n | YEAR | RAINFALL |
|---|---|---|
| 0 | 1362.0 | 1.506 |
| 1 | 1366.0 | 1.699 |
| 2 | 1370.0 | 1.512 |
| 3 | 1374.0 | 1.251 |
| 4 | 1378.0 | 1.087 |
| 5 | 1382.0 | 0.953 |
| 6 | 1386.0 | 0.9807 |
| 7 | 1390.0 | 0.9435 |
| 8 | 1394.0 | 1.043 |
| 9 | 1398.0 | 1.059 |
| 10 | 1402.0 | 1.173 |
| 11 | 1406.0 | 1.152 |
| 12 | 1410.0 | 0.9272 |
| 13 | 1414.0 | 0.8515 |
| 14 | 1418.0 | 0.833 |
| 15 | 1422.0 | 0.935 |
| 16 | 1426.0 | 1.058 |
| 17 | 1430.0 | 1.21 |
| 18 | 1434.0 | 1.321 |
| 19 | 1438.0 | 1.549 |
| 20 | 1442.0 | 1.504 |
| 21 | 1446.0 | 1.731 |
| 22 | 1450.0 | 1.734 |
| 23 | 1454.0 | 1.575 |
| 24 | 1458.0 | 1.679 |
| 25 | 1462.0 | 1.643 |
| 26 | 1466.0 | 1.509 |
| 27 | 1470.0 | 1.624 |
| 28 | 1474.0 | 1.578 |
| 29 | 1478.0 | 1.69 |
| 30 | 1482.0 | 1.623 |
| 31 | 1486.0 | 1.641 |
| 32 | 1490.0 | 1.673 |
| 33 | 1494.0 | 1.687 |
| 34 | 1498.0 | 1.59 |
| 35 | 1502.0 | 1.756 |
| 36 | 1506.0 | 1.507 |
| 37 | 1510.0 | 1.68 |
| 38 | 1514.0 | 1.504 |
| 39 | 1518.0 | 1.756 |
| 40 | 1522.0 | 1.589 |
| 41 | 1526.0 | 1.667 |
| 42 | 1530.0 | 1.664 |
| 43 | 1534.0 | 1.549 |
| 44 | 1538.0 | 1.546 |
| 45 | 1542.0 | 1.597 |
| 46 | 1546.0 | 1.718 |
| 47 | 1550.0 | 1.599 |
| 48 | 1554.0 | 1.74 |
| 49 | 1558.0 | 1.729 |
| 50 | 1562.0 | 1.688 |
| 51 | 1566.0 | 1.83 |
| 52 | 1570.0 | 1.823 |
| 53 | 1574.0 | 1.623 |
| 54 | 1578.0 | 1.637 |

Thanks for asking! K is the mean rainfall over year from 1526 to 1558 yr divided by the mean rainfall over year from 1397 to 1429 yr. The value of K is 1.63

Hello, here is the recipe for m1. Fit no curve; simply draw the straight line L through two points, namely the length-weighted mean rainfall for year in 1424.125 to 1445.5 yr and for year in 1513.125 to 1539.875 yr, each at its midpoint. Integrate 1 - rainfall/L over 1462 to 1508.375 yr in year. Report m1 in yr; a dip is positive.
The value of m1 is -3.9 yr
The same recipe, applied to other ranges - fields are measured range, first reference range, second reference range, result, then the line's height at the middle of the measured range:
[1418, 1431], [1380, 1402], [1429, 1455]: 3.2 yr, 1.35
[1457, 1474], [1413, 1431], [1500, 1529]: -4.3 yr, 1.28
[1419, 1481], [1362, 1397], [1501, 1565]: -3.2 yr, 1.4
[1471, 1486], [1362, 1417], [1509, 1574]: -1.9 yr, 1.45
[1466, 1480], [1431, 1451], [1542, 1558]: -0.3 yr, 1.58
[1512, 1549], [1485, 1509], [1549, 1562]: 1.2 yr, 1.67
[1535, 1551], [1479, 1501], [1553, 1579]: 0.9 yr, 1.7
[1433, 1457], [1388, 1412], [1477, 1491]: -3.7 yr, 1.37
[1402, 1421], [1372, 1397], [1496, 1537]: 3.2 yr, 1.16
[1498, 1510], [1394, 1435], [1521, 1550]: -1.3 yr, 1.47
